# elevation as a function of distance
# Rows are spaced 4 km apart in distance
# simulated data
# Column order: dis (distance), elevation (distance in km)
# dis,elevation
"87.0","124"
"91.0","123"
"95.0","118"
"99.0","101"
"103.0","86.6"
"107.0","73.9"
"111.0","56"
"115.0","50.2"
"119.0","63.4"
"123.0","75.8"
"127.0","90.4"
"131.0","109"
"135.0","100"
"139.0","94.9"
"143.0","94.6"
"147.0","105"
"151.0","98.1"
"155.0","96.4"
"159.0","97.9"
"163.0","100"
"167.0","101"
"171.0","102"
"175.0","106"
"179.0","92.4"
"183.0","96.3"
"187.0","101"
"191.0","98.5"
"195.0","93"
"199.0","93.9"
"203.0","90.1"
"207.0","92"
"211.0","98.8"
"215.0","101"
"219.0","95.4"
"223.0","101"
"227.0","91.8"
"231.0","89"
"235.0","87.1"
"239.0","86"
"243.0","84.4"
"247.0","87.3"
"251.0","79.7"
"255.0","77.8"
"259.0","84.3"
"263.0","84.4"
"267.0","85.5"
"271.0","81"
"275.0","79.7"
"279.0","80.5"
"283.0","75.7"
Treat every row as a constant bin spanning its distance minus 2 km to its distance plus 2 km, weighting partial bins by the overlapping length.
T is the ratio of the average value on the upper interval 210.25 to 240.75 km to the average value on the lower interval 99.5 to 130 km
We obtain 1.27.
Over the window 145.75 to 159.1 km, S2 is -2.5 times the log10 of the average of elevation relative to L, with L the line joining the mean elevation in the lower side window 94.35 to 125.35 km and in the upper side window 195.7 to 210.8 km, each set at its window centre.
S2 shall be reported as -0.18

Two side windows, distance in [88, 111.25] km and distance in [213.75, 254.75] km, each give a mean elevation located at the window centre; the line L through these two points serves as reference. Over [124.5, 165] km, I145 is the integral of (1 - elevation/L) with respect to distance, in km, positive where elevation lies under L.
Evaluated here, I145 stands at -1.59 km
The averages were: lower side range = 97.2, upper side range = 89.5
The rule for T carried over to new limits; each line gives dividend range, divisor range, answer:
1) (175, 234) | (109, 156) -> 1.11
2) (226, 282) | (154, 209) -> 0.86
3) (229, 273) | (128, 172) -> 0.85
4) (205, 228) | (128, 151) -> 0.97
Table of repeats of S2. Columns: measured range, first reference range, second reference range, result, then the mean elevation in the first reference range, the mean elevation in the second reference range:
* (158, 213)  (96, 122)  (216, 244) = -0.15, 73.8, 91.3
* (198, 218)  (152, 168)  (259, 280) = -0.04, 98.6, 82.5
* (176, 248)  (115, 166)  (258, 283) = -0.08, 92.2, 81.9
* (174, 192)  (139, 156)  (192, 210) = -0.04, 98.2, 93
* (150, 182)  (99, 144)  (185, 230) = -0.12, 81.9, 95.9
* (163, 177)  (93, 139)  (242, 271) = -0.22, 84.5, 83.1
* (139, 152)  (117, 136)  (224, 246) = -0.13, 87.1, 88.2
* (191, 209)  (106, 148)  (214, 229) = 0.01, 82.7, 97.1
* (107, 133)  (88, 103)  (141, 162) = 0.38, 111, 98.5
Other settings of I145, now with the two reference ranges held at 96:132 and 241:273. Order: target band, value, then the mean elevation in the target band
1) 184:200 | -3.1 km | 96.8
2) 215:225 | -2.1 km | 98.8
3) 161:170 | -2.3 km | 101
